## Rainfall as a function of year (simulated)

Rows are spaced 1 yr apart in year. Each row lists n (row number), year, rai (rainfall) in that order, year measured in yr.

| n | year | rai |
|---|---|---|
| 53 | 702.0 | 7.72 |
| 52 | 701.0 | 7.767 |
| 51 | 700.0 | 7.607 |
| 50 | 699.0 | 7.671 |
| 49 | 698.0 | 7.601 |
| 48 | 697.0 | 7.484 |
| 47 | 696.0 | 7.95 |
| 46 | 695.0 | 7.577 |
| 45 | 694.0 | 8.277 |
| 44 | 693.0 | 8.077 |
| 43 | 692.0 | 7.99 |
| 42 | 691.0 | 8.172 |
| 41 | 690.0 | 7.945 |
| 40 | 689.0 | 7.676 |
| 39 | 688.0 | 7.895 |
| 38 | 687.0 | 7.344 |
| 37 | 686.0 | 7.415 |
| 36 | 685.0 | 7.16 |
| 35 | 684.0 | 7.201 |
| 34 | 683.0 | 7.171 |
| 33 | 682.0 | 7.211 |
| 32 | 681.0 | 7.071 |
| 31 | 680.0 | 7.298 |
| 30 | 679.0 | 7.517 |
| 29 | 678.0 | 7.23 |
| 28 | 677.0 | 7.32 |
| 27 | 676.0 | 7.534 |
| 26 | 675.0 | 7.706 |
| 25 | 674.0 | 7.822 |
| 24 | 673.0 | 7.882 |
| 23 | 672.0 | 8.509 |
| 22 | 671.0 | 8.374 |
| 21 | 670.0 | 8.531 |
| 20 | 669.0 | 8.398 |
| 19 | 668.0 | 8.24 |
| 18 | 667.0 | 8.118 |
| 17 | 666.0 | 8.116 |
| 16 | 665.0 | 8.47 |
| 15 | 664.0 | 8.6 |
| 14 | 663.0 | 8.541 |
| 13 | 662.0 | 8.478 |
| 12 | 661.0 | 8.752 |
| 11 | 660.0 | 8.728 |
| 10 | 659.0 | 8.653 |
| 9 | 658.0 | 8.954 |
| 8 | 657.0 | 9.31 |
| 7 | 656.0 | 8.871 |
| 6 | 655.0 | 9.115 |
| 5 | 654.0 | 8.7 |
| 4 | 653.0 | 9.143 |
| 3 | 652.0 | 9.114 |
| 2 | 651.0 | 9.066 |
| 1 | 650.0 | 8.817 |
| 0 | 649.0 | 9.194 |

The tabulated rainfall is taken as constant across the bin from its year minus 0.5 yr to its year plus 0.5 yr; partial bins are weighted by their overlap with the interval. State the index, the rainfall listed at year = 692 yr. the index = 7.99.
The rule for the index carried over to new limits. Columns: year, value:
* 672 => 8.509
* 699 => 7.671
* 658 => 8.954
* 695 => 7.577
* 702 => 7.72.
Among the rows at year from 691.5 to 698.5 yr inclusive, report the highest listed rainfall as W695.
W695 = 8.277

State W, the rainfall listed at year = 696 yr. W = 7.95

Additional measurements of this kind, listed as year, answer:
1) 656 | 8.871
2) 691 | 8.172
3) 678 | 7.23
